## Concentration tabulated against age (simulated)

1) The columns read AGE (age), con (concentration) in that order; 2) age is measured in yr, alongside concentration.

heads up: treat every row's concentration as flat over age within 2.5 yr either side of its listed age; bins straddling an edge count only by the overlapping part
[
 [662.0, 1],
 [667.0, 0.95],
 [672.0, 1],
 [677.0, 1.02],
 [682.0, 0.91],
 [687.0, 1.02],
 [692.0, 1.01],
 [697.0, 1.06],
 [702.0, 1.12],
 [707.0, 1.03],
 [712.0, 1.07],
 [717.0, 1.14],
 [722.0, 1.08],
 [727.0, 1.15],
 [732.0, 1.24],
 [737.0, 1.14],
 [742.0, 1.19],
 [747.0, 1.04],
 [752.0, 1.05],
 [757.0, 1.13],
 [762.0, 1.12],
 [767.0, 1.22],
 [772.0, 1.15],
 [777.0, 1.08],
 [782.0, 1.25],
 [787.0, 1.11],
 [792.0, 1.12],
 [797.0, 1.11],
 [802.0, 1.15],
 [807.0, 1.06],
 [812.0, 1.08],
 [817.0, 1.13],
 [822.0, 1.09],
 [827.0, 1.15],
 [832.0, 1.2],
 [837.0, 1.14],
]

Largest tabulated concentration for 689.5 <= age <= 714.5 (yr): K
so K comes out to 1.12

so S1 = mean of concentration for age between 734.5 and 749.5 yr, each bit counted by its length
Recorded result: 1.12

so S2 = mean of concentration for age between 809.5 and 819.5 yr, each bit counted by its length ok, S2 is 1.1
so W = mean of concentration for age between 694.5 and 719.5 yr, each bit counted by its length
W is 1.08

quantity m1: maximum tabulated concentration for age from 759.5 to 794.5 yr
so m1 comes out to 1.25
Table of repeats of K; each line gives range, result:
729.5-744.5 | 1.24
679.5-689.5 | 1.02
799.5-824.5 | 1.15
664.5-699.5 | 1.06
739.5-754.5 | 1.19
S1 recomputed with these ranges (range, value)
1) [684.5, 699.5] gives 1.03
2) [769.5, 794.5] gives 1.14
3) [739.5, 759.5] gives 1.1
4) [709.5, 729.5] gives 1.11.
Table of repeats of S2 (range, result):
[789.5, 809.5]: 1.11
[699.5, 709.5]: 1.07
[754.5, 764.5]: 1.12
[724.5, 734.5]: 1.19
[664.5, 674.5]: 0.975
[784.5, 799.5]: 1.11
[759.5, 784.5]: 1.16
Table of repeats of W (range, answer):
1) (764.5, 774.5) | 1.19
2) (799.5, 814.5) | 1.1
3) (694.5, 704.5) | 1.09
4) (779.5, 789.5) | 1.18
